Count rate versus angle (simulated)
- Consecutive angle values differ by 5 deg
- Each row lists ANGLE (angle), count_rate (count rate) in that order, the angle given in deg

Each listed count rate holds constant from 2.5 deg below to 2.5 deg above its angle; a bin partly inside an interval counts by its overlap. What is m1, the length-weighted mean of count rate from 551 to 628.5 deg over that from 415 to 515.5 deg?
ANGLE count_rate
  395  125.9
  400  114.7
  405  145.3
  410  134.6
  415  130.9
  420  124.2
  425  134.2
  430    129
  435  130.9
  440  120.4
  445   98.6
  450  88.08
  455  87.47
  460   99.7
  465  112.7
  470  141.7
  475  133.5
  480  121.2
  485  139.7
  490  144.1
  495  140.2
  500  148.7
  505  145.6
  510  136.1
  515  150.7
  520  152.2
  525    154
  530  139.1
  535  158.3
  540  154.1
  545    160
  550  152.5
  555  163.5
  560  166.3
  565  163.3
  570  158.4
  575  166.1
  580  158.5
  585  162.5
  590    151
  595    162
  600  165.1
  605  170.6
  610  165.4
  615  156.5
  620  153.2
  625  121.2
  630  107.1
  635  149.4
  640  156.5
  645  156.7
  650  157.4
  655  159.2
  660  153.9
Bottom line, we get 1.3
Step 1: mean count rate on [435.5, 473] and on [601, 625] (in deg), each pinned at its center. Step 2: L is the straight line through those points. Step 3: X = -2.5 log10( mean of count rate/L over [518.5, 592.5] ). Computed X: -0.13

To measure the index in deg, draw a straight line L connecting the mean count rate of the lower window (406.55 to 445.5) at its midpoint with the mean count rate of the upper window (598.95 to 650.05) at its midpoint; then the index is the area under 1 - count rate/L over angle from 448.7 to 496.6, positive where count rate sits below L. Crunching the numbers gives 4.2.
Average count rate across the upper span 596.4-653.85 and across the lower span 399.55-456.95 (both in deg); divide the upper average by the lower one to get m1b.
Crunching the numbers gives 1.3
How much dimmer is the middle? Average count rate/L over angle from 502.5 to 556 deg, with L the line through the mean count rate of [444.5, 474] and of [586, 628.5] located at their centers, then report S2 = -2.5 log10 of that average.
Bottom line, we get -0.17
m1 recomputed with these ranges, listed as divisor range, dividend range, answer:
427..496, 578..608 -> 1.35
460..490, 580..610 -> 1.26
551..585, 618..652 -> 0.88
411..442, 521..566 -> 1.22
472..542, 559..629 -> 1.09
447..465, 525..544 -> 1.60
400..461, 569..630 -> 1.31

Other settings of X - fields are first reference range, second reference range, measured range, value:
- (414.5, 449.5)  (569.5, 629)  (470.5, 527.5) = -0.05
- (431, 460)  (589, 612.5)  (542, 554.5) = -0.10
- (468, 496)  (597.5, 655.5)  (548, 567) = -0.12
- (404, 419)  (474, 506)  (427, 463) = 0.25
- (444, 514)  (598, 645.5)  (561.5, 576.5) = -0.16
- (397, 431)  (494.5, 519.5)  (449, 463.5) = 0.42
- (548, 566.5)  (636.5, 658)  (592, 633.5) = 0.06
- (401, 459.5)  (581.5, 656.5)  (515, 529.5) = -0.11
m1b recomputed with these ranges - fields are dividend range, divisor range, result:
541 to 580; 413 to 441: 1.25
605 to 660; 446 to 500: 1.23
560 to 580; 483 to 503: 1.13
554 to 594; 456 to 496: 1.27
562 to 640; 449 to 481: 1.37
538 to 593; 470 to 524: 1.13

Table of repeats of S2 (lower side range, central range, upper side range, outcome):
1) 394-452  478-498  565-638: -0.02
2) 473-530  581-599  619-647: -0.13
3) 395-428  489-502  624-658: -0.07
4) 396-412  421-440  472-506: 0.03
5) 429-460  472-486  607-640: -0.15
